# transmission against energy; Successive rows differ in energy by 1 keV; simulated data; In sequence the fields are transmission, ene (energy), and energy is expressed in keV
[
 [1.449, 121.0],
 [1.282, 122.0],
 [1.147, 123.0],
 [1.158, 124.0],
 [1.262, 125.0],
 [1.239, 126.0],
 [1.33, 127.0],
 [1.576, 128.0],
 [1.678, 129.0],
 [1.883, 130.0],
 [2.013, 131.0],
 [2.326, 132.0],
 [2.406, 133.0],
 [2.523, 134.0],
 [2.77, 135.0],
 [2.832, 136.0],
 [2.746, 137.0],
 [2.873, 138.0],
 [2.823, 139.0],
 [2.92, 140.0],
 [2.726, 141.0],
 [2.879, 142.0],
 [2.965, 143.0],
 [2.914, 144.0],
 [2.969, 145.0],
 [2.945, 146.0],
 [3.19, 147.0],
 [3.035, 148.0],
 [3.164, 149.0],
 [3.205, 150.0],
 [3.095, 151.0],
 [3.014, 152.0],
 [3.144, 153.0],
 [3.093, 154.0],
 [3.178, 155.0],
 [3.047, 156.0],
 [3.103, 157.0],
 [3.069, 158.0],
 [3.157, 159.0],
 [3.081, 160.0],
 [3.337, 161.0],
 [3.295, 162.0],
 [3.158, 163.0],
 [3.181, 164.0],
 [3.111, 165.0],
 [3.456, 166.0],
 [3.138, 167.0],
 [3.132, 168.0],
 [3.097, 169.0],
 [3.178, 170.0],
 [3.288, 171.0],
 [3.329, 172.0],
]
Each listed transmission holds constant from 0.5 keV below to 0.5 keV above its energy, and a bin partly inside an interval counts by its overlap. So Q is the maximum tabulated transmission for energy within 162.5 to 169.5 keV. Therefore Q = 3.456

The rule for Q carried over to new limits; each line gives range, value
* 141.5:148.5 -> 3.19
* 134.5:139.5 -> 2.873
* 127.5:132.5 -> 2.326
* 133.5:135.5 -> 2.77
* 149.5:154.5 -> 3.205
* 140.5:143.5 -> 2.965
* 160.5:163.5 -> 3.337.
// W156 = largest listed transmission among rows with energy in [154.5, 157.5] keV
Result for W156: 3.178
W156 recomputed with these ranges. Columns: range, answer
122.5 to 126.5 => 1.262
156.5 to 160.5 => 3.157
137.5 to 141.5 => 2.92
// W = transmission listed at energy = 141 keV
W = 2.726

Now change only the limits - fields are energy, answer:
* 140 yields 2.92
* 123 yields 1.147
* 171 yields 3.288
